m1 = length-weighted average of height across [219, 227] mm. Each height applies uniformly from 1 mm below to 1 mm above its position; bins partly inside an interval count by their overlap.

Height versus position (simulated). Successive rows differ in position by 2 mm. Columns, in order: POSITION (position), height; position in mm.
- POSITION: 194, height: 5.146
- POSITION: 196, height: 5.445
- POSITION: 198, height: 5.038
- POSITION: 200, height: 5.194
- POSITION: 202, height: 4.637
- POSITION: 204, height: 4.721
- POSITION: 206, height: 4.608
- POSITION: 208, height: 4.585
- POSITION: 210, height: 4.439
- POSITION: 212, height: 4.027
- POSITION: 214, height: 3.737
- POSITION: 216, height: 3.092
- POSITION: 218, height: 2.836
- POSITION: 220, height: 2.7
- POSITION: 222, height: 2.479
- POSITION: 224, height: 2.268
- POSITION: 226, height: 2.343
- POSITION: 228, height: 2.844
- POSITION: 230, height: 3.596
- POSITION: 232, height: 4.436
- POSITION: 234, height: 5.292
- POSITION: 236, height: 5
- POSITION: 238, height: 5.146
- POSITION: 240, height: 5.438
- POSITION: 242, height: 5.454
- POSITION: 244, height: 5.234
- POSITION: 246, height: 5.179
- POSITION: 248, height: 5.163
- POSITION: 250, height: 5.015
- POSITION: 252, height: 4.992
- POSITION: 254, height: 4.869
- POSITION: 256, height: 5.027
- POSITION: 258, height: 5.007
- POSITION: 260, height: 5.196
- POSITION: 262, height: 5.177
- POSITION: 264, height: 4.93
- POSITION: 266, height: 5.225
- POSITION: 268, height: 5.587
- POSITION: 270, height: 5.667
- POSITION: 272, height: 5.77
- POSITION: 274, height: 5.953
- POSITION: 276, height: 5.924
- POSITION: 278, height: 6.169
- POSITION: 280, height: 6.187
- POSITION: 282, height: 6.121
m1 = 2.45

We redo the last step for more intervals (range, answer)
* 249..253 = 5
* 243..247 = 5.21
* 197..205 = 4.9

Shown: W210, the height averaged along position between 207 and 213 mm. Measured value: 4.35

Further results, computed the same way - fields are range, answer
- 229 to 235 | 4.44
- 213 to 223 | 2.97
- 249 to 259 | 4.98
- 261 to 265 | 5.05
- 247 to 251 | 5.09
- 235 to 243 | 5.26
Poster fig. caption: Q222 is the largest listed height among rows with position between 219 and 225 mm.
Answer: 2.7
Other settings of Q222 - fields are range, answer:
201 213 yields 4.721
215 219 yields 3.092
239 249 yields 5.454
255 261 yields 5.196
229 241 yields 5.438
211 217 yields 4.027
